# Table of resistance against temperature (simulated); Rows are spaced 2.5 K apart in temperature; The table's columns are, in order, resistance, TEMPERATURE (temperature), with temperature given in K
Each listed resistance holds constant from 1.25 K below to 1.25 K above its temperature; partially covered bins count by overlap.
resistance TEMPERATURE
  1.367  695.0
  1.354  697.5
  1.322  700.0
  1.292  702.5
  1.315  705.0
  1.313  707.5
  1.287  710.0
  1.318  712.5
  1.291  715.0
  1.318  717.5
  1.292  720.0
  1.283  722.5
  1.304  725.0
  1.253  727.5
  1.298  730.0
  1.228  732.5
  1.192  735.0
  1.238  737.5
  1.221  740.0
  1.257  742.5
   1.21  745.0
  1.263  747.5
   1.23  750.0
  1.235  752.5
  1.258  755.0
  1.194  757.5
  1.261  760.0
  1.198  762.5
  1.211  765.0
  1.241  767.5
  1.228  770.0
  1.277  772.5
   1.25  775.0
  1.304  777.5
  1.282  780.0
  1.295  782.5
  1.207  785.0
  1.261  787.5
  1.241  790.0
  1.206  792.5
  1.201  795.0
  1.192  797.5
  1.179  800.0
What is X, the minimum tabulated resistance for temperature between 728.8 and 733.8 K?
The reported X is 1.228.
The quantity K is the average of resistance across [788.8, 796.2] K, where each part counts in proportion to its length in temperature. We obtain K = 1.22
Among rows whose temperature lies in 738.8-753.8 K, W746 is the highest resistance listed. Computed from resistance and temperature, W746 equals 1.263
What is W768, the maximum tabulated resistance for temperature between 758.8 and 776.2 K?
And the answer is 1.277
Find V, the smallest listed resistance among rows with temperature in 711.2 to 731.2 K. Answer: 1.253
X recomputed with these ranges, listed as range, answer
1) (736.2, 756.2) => 1.21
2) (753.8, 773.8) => 1.194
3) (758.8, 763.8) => 1.198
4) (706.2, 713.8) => 1.287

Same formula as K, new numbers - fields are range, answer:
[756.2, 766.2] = 1.22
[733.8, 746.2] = 1.22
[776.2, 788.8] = 1.27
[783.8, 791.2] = 1.24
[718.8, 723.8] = 1.29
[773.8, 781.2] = 1.28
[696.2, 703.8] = 1.32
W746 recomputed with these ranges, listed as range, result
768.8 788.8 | 1.304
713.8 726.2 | 1.318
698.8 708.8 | 1.322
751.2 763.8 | 1.261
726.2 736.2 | 1.298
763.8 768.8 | 1.241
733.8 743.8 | 1.257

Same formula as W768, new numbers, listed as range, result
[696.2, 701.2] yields 1.354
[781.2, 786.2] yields 1.295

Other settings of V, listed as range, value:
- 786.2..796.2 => 1.201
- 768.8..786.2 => 1.207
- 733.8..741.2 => 1.192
